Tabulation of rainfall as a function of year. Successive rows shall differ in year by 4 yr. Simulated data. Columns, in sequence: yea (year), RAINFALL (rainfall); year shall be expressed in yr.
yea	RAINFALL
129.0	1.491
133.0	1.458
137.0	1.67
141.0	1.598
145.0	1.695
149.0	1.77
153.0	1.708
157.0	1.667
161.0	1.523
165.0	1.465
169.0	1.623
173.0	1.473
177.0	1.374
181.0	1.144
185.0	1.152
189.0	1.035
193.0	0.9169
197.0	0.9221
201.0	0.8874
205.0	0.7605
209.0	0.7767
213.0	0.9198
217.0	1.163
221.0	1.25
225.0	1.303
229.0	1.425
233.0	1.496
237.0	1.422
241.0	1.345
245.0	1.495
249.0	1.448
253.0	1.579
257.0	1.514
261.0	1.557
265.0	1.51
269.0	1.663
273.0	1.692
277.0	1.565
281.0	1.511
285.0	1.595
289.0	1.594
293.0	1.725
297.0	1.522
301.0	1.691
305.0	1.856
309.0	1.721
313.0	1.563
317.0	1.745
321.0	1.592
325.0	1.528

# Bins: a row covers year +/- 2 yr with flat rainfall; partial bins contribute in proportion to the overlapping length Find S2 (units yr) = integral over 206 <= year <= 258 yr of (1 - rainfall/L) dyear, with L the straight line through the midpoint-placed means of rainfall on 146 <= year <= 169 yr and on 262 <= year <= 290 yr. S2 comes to 9.71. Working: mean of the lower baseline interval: 1.63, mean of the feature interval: 1.3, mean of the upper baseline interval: 1.59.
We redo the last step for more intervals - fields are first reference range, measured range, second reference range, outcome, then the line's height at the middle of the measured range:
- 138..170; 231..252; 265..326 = 2.4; 1.63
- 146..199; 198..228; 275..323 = 9.1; 1.46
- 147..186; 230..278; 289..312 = 3.0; 1.62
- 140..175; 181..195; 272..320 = 4.9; 1.62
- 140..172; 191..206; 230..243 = 6.3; 1.52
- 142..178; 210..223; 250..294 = 4.1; 1.59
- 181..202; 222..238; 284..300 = -2.1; 1.24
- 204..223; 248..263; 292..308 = -2.2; 1.33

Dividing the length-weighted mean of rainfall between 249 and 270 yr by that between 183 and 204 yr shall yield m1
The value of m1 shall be 1.59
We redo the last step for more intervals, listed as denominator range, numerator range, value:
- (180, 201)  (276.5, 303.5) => 1.58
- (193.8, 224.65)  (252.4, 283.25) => 1.62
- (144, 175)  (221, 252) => 0.88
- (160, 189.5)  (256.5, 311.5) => 1.20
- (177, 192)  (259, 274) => 1.41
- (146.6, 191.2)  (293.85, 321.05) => 1.16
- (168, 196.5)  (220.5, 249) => 1.15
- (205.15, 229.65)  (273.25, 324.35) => 1.50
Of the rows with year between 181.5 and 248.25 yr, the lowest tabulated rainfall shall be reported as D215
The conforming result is 0.7605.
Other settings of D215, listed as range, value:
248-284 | 1.448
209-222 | 0.7767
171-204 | 0.8874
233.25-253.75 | 1.345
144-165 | 1.465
